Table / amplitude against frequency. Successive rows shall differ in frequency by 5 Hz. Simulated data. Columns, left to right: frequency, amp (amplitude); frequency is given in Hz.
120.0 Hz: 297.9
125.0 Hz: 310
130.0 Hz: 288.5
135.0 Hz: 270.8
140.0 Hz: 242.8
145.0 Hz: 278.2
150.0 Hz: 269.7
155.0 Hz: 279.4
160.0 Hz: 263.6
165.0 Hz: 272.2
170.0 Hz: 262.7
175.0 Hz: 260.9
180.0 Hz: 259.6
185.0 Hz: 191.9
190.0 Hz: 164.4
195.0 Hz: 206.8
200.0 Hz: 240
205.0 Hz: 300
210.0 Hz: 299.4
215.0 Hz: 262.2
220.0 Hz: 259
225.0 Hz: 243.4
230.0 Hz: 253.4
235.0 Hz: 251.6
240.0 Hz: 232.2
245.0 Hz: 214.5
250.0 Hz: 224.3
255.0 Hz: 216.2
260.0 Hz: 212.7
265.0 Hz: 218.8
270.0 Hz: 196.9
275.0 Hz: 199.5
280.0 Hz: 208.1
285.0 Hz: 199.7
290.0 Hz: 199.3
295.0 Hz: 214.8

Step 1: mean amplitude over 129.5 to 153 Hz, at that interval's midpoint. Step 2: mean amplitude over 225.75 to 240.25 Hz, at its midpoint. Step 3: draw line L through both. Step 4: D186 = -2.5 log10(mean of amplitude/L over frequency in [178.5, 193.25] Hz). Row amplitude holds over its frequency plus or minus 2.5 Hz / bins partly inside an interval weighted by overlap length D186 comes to 0.27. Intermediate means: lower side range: 269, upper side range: 248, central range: 202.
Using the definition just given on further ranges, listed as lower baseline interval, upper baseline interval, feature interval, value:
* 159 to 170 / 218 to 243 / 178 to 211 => 0.10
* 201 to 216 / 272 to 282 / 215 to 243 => 0.05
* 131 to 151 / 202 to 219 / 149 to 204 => 0.13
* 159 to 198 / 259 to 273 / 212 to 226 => -0.16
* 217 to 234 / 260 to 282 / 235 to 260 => 0.03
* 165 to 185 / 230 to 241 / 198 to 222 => -0.10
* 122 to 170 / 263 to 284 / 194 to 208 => -0.05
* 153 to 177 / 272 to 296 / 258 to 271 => 0.02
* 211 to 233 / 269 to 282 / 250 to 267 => 0.01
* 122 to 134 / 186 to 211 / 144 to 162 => 0.01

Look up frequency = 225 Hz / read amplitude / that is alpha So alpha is 243.4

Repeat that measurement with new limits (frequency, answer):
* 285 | 199.7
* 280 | 208.1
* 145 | 278.2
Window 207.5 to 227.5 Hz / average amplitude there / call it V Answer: 266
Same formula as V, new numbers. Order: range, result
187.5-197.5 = 186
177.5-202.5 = 213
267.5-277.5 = 198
